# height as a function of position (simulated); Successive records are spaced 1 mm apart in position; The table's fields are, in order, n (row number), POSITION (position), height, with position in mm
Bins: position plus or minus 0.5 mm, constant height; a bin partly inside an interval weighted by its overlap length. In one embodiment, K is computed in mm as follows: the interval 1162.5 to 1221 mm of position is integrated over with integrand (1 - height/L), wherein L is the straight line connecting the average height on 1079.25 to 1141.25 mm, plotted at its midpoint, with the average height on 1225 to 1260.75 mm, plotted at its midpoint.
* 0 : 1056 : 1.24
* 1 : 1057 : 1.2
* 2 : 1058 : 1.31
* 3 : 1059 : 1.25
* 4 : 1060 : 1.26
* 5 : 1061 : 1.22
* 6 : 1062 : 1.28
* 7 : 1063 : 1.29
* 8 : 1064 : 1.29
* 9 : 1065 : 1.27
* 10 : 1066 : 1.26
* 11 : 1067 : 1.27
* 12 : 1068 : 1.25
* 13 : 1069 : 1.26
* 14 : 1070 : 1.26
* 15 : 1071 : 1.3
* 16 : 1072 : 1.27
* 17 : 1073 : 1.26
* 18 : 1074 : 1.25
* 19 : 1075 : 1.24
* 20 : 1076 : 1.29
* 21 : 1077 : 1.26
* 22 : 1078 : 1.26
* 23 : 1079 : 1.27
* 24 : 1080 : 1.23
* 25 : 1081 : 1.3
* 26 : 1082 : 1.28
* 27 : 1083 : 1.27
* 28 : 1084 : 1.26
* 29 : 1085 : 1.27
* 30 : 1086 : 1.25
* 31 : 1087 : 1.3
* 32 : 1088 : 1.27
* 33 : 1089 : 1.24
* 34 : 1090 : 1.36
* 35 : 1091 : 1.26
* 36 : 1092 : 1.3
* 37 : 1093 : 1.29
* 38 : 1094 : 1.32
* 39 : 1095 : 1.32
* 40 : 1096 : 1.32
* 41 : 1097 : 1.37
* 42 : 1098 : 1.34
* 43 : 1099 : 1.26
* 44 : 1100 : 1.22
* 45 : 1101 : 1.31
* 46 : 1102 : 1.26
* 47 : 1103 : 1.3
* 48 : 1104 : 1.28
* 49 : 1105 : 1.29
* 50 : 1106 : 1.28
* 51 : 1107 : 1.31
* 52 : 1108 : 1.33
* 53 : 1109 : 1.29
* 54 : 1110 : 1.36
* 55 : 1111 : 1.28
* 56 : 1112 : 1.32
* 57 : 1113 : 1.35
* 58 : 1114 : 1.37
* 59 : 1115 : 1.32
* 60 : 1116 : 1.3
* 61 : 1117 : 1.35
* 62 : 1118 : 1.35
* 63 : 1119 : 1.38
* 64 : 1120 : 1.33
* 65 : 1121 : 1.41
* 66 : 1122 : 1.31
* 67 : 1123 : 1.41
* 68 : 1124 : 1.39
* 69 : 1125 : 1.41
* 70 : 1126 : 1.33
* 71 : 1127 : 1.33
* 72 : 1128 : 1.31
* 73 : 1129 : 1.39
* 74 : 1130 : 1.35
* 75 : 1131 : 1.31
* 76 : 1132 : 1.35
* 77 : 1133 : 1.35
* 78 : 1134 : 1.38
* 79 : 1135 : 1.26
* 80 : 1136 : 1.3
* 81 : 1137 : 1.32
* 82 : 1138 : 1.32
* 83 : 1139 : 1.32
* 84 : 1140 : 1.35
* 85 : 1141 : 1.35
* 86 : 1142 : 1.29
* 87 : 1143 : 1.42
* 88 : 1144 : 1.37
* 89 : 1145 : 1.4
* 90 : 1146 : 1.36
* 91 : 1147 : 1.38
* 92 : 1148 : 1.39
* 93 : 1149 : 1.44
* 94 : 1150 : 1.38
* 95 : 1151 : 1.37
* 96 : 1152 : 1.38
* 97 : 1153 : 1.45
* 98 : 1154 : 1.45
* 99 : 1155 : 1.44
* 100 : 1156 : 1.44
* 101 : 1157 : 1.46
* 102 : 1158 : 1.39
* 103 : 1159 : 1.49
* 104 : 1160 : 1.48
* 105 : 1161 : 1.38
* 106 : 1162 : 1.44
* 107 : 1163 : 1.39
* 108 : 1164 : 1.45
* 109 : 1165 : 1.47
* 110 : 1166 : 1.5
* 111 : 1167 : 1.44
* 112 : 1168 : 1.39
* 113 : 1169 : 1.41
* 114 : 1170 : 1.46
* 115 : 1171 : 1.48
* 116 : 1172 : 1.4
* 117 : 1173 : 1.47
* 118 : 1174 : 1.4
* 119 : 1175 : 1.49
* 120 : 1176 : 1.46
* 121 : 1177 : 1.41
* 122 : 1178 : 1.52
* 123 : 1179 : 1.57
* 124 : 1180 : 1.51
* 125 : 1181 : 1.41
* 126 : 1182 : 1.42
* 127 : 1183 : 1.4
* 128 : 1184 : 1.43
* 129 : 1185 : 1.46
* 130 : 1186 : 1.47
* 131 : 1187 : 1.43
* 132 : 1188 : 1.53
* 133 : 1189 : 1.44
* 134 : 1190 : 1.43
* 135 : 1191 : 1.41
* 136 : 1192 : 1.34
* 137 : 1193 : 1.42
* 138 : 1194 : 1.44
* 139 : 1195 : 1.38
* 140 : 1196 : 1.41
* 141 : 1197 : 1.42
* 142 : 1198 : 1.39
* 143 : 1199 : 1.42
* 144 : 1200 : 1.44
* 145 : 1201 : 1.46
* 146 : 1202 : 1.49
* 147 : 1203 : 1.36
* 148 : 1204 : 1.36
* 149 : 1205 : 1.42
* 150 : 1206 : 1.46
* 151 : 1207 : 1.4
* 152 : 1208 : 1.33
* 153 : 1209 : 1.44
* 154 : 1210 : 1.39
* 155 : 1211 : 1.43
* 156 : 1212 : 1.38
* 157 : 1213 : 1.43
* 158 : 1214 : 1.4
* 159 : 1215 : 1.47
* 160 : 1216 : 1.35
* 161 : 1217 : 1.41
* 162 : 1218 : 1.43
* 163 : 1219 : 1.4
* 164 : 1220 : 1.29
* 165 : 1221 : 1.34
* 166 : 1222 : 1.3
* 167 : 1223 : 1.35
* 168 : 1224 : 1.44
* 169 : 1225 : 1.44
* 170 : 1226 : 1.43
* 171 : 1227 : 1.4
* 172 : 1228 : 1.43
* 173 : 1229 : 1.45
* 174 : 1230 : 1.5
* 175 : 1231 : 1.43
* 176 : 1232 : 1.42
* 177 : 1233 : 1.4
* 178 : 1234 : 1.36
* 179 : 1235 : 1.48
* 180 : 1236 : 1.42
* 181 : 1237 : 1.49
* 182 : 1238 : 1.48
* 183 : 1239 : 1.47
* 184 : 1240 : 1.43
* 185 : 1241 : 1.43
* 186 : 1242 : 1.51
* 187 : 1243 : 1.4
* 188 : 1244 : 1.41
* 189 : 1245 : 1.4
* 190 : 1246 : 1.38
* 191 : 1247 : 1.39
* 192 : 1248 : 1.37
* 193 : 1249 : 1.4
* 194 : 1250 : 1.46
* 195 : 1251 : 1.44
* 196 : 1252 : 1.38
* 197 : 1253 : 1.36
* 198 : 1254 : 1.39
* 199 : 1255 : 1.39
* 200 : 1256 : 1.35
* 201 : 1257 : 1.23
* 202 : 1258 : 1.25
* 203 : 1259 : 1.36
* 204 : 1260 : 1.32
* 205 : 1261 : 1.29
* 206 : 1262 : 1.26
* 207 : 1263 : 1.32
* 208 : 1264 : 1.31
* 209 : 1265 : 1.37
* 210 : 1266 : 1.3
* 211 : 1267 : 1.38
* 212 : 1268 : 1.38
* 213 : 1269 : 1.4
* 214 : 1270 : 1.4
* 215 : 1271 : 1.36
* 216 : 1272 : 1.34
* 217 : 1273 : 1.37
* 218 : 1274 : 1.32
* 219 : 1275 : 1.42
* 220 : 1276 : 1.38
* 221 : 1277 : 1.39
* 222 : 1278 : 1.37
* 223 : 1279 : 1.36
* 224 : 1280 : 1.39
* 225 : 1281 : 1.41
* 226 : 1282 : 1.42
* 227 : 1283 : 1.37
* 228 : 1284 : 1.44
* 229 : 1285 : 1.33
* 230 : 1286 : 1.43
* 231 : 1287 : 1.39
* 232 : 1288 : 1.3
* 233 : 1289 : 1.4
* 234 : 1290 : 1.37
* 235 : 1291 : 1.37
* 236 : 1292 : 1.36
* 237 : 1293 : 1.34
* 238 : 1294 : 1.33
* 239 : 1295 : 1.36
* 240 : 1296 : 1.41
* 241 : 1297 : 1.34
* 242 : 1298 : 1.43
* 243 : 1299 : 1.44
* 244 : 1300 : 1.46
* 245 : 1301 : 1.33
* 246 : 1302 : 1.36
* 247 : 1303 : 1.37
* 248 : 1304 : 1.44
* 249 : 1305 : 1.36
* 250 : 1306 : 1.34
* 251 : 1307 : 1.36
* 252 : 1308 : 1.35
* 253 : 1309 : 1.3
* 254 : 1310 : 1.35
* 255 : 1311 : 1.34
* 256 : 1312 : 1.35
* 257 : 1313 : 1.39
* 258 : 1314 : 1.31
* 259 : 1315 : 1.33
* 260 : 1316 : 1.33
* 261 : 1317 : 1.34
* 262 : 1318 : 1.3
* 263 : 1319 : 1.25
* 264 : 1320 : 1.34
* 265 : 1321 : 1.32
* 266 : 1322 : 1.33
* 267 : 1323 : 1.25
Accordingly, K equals -2.4 mm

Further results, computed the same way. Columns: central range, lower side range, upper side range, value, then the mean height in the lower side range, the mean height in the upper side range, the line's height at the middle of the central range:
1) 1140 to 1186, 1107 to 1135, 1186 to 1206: -1.3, 1.34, 1.42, 1.39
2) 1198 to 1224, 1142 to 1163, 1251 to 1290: -0.2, 1.41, 1.36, 1.39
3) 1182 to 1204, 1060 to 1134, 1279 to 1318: -1.5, 1.3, 1.37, 1.33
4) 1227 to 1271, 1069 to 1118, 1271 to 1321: -1.4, 1.29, 1.36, 1.35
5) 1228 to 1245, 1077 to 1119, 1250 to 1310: -1.2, 1.3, 1.36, 1.35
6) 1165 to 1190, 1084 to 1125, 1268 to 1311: -2.2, 1.31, 1.37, 1.34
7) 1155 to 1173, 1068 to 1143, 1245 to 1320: -1.5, 1.31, 1.36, 1.33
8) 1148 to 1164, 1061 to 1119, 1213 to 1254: -0.9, 1.29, 1.41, 1.35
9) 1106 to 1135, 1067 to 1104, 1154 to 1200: 0.0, 1.28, 1.44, 1.34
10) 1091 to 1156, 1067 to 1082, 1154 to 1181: 1.0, 1.27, 1.45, 1.36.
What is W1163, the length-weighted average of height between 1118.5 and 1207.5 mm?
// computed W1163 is 1.41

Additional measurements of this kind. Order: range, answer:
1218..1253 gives 1.41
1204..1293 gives 1.39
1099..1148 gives 1.33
